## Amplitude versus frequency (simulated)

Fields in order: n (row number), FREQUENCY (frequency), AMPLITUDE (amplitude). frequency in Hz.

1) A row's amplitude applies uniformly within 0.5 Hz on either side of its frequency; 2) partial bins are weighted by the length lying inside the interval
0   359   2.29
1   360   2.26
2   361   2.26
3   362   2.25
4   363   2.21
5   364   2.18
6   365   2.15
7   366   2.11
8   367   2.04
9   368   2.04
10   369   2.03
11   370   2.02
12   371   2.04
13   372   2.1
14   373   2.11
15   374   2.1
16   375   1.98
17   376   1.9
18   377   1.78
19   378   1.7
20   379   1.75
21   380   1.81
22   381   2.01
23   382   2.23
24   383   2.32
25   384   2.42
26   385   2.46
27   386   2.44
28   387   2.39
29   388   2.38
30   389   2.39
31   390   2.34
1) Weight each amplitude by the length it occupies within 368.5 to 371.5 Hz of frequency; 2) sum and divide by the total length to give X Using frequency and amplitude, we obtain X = 2.03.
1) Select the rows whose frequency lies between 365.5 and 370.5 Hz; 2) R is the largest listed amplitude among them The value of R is 2.11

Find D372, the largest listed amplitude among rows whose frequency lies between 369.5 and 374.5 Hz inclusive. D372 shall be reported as 2.11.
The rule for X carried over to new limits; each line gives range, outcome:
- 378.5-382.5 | 1.95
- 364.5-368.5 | 2.08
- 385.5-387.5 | 2.42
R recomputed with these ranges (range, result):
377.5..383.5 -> 2.32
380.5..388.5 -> 2.46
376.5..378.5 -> 1.78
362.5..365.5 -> 2.21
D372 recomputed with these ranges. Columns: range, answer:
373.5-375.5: 2.1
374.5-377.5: 1.98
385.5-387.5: 2.44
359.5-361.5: 2.26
